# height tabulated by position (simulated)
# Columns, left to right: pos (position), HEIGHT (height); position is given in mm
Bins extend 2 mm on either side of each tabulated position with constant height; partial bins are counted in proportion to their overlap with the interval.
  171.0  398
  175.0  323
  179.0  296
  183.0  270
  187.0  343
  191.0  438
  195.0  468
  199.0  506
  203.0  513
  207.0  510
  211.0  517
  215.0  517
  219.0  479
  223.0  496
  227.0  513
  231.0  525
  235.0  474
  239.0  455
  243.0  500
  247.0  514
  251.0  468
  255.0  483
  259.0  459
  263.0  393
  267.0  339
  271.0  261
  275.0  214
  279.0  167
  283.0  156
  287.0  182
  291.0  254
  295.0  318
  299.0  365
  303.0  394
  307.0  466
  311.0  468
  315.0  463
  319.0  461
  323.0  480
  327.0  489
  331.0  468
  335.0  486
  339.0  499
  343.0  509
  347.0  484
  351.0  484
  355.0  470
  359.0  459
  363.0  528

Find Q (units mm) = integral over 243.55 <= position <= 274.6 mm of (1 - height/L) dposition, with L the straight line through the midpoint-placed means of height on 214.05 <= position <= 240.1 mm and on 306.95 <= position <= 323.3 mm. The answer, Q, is 4.8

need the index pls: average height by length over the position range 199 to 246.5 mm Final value 501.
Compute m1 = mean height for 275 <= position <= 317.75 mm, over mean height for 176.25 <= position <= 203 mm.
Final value 0.81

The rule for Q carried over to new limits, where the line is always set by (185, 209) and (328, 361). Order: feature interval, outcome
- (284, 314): 8.2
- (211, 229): -1.4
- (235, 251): -0.5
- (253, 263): 0.3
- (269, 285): 9.3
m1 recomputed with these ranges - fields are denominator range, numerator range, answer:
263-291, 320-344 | 2.07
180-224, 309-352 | 1.06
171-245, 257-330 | 0.78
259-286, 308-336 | 1.77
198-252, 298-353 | 0.94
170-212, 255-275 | 0.87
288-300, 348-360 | 1.59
